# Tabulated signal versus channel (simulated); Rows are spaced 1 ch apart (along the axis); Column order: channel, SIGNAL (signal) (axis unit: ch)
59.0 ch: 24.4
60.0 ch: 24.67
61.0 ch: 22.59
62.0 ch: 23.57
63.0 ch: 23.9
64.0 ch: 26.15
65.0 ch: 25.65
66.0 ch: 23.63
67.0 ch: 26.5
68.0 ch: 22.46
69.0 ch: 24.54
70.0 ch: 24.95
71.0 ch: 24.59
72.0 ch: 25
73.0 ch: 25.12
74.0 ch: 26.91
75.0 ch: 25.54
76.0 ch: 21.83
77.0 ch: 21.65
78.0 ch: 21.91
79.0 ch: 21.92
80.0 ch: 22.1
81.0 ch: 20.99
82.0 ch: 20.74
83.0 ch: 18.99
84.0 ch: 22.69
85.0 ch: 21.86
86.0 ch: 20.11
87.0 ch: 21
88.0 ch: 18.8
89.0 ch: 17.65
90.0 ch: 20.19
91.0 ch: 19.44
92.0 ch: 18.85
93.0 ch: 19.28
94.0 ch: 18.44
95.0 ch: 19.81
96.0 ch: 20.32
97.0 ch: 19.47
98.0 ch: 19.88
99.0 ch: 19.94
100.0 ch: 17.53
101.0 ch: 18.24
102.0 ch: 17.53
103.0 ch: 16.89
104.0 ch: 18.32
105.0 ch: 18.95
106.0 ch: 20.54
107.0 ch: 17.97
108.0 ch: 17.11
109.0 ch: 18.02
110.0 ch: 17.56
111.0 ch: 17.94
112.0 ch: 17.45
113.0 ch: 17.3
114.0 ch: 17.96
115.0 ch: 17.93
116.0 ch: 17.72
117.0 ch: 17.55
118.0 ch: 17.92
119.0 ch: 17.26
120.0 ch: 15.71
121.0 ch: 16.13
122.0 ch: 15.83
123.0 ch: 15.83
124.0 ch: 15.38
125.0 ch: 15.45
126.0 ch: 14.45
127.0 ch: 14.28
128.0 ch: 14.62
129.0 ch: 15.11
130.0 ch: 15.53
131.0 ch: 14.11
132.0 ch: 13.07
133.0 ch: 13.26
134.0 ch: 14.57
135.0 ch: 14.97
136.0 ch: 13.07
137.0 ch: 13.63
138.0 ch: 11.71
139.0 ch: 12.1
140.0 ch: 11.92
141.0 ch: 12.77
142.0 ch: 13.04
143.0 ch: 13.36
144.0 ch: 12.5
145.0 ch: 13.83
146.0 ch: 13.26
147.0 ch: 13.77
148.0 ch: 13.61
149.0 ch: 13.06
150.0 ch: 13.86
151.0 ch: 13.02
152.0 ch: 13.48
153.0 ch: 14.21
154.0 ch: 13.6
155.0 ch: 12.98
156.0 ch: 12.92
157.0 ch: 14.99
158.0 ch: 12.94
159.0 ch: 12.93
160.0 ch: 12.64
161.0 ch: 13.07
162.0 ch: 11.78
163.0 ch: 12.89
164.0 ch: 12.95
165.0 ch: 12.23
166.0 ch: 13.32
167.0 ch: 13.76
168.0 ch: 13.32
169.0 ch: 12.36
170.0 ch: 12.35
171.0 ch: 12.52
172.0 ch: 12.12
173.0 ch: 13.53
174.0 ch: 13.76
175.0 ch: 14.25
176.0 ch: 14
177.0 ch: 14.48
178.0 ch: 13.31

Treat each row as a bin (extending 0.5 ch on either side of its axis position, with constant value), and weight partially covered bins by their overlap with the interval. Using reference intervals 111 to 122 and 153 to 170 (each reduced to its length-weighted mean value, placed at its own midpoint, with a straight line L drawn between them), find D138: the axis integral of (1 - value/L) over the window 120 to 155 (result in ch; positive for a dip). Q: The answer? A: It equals 3.2 ch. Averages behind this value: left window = 17.3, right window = 13.1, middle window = 13.9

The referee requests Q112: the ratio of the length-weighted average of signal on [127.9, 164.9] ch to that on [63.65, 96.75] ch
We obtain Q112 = 0.6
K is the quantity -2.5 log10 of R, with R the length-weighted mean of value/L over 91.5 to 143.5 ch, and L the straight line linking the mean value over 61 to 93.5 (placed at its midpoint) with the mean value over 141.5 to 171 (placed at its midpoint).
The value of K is 0.09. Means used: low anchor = 22.5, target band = 16.4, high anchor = 13.2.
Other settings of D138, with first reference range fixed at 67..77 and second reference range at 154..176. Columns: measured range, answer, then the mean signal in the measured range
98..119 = 2.1 ch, 18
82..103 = 2.4 ch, 19.5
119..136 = 2.7 ch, 14.9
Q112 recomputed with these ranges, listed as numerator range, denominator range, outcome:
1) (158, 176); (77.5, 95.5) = 0.64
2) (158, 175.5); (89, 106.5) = 0.68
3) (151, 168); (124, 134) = 0.91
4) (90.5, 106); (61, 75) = 0.76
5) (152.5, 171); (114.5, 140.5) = 0.87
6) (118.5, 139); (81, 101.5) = 0.74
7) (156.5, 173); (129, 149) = 0.96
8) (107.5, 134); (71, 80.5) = 0.68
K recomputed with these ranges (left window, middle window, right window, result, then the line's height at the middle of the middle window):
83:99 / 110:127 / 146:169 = 0.03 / 17.1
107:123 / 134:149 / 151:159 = 0.13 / 14.8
